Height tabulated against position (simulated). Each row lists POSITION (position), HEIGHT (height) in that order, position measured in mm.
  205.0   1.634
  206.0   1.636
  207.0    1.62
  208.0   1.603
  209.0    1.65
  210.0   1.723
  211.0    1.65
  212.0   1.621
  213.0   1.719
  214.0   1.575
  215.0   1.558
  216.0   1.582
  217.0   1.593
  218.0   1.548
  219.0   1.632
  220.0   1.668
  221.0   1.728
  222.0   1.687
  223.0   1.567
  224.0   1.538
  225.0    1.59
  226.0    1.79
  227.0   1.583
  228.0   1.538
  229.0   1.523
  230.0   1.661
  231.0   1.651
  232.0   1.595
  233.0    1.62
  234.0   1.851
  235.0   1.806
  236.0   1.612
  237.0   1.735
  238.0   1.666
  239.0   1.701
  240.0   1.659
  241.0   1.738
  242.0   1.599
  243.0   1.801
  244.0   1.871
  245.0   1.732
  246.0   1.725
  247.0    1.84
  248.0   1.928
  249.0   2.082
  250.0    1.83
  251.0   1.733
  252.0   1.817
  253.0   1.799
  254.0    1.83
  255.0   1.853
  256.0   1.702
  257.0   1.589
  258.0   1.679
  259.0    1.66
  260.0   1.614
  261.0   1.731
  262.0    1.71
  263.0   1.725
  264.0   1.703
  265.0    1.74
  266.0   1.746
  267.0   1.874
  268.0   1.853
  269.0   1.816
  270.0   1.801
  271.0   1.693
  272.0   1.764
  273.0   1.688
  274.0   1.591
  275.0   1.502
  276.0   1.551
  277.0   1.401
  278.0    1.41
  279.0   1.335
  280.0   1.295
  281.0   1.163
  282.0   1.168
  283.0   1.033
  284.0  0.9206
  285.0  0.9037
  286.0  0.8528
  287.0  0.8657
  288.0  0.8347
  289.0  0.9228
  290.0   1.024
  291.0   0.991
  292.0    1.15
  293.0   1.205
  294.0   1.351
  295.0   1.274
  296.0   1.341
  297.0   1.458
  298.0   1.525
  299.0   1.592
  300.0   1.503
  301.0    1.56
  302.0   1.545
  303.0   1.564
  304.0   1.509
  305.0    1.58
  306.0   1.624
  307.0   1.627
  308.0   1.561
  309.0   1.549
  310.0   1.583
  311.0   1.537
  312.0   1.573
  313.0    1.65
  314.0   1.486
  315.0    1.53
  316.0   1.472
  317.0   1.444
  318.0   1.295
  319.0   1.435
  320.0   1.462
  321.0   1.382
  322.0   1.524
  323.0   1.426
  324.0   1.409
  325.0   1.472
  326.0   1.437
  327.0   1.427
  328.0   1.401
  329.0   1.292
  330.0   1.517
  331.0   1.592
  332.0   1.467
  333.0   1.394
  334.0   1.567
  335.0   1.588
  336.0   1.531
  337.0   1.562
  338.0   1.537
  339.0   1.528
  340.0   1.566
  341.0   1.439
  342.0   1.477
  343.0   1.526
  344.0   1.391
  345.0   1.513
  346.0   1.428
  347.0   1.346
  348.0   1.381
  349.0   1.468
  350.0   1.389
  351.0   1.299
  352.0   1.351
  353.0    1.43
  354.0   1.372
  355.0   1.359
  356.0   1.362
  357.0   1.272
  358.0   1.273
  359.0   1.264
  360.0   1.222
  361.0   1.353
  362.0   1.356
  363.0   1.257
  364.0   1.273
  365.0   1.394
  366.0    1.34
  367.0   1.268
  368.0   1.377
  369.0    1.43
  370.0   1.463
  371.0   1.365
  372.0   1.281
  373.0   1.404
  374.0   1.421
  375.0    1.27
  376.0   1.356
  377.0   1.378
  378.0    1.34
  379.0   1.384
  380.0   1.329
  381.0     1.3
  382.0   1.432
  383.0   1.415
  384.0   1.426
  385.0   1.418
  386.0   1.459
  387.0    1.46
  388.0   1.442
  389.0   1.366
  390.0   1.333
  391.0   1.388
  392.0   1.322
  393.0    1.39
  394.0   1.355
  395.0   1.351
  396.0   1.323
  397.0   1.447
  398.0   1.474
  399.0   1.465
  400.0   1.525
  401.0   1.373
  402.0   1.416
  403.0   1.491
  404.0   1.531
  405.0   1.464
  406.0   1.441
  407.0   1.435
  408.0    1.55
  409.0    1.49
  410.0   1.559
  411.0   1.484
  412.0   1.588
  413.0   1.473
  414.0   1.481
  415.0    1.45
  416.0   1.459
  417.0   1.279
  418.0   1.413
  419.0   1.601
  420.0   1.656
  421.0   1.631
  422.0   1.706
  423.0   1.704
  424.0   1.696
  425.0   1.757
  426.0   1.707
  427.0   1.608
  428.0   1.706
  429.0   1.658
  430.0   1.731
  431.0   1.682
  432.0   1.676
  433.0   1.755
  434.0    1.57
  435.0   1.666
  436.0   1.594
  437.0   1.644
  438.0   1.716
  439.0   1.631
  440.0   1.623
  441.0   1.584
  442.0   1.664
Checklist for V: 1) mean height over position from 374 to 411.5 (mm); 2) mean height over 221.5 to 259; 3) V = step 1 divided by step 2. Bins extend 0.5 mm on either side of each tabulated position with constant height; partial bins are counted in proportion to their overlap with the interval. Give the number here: 0.83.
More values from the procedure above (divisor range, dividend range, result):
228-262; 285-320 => 0.80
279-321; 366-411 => 1.05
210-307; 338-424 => 0.91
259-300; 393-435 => 1.09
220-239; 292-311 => 0.90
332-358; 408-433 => 1.11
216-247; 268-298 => 0.78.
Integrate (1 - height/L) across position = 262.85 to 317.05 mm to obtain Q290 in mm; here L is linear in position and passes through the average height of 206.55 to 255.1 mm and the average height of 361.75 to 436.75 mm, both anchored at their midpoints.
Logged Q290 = 6.1 mm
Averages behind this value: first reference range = 1.69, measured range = 1.43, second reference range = 1.47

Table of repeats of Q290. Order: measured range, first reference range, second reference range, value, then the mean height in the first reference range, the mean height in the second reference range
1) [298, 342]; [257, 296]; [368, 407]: -3.1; 1.41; 1.4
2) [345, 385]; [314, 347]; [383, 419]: 2.7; 1.47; 1.44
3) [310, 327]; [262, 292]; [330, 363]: -0.8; 1.39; 1.42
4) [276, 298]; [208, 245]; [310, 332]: 5.4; 1.66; 1.47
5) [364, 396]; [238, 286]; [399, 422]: 3.1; 1.63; 1.49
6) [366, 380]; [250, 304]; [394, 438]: 1.5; 1.47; 1.55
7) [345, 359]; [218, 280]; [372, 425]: 1.5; 1.69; 1.45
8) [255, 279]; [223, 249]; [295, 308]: -0.8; 1.7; 1.53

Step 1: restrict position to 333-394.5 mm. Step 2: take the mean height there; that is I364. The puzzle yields 1.39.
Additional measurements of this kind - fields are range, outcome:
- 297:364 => 1.46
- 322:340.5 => 1.49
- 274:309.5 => 1.31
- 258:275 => 1.72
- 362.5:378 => 1.35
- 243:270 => 1.78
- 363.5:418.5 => 1.41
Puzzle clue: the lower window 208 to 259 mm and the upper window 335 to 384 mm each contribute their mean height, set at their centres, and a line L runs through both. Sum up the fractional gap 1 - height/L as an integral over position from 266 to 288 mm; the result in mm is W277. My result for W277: 2.7 mm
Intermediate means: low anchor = 1.69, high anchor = 1.39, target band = 1.4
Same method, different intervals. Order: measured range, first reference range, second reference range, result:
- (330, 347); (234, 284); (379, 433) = 0.8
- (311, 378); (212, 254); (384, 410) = 4.4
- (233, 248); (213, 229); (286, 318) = -1.8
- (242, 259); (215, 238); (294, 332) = -2.1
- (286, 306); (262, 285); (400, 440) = 3.0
